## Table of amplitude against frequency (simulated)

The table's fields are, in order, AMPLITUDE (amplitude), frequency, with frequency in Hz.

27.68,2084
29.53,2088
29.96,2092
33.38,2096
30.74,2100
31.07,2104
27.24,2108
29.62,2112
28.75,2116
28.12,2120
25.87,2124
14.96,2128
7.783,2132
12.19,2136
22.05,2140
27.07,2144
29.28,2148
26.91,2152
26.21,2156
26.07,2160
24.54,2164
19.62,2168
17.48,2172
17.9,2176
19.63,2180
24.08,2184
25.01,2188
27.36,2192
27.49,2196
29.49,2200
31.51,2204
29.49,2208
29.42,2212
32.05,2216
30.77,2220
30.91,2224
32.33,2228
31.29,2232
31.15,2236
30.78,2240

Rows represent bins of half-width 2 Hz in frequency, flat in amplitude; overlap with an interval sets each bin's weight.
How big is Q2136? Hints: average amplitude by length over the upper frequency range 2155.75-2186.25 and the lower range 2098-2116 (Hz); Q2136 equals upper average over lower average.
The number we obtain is 0.7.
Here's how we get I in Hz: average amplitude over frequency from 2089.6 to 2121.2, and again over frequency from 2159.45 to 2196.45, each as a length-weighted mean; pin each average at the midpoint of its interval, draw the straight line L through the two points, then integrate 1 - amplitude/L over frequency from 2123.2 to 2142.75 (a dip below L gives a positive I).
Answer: 7.72 Hz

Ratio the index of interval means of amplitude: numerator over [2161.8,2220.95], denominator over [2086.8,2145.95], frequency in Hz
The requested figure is 1.0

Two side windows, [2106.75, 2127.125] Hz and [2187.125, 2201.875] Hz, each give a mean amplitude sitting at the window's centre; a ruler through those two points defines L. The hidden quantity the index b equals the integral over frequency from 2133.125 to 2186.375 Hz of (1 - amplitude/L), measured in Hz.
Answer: 9.8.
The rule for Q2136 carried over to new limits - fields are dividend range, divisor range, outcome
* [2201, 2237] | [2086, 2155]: 1.21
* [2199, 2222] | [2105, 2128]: 1.13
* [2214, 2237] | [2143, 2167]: 1.19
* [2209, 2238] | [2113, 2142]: 1.53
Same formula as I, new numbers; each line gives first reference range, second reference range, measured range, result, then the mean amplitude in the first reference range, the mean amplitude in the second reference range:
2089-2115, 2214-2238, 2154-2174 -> 5.2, 30.2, 31.4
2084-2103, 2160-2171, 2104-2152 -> 5.7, 30.6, 22.4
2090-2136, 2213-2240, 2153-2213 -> 8.6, 25.5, 31.3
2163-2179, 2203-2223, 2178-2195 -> -0.3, 19.6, 30.6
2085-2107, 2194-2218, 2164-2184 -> 6.9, 30.6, 29.9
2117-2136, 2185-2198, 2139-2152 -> -3.3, 19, 26.4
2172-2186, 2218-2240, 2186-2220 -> -4.9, 20.1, 31.2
